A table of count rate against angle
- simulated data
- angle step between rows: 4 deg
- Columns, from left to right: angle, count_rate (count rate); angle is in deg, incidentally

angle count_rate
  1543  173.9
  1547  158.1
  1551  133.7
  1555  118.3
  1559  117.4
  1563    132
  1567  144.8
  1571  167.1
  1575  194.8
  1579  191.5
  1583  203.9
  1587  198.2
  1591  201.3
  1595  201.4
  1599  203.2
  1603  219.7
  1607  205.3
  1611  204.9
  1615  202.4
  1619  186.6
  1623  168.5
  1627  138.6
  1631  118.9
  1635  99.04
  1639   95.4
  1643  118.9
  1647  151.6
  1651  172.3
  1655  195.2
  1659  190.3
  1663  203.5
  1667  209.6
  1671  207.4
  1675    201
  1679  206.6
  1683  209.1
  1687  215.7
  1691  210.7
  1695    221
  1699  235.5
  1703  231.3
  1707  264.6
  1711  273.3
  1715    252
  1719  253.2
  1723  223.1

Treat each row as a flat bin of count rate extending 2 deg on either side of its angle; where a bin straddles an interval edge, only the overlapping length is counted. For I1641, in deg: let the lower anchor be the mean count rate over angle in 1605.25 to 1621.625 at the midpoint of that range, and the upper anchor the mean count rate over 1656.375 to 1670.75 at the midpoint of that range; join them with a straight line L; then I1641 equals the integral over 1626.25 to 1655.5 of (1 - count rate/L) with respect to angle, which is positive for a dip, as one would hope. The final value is 9.81 deg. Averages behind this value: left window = 199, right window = 202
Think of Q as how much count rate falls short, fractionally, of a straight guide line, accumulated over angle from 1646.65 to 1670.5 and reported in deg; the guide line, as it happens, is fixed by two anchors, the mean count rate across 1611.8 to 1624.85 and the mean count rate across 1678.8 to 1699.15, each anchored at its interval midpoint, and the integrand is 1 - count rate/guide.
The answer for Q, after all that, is 1.52 deg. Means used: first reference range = 188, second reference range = 216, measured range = 191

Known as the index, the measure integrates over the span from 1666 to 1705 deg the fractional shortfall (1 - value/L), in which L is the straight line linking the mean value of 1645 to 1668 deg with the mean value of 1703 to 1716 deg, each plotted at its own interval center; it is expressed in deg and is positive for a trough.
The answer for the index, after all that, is 1.9 deg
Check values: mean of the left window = 186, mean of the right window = 259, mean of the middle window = 215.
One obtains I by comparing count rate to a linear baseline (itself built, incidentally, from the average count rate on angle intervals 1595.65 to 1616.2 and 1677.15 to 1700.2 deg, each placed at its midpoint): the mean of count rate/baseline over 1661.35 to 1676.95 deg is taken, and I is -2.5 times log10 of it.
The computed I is 0.04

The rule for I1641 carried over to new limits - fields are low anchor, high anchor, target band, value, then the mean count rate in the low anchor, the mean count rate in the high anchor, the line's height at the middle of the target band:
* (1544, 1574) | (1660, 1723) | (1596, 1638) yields 0.7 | 142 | 226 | 178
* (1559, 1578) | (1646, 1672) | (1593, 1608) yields -3.4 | 157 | 191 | 169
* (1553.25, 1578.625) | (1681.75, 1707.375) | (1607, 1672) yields 8.5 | 149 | 225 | 192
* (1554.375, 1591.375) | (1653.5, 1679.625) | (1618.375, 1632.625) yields 2.7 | 167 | 202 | 187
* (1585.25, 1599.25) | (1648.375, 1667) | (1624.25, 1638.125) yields 5.4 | 201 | 191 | 195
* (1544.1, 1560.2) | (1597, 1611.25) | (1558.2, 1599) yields -1.1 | 135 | 209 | 172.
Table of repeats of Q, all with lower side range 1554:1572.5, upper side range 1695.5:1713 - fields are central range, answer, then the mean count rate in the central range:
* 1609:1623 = -1.2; 194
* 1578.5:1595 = -4.8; 200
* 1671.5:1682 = 1.0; 205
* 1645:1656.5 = 1.9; 172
